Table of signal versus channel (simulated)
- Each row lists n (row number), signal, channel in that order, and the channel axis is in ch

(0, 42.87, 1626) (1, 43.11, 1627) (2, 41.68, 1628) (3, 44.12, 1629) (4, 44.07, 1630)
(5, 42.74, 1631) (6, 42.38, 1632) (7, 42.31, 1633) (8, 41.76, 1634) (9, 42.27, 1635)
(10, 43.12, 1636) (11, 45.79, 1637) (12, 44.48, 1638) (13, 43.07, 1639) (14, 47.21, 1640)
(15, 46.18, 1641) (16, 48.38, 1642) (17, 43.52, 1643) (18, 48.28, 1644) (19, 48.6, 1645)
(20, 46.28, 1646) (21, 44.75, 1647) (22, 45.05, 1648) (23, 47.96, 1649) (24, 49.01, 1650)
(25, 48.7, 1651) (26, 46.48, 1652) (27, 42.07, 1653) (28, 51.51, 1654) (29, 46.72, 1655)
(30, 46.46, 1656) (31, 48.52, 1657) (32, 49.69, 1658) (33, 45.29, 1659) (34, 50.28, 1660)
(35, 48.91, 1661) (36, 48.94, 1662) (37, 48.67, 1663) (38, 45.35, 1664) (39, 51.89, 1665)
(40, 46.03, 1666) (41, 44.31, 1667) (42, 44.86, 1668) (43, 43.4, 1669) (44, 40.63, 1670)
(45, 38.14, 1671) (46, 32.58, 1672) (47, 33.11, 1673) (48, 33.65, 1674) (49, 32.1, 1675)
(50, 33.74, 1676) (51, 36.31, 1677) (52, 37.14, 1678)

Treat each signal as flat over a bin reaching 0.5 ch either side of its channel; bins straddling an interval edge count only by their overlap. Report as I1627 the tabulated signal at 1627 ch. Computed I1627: 43.11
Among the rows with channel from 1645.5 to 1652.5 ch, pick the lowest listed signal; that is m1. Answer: 44.75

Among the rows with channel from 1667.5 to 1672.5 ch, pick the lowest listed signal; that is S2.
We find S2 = 32.58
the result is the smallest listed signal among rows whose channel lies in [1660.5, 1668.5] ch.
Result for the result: 44.31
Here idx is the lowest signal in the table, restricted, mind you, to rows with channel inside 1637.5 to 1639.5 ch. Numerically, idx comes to 43.07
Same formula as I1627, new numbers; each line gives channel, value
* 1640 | 47.21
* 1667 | 44.31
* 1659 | 45.29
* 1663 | 48.67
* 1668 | 44.86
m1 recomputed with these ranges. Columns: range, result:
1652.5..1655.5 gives 42.07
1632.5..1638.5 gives 41.76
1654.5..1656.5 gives 46.46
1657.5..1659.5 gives 45.29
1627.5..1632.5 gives 41.68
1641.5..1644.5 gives 43.52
